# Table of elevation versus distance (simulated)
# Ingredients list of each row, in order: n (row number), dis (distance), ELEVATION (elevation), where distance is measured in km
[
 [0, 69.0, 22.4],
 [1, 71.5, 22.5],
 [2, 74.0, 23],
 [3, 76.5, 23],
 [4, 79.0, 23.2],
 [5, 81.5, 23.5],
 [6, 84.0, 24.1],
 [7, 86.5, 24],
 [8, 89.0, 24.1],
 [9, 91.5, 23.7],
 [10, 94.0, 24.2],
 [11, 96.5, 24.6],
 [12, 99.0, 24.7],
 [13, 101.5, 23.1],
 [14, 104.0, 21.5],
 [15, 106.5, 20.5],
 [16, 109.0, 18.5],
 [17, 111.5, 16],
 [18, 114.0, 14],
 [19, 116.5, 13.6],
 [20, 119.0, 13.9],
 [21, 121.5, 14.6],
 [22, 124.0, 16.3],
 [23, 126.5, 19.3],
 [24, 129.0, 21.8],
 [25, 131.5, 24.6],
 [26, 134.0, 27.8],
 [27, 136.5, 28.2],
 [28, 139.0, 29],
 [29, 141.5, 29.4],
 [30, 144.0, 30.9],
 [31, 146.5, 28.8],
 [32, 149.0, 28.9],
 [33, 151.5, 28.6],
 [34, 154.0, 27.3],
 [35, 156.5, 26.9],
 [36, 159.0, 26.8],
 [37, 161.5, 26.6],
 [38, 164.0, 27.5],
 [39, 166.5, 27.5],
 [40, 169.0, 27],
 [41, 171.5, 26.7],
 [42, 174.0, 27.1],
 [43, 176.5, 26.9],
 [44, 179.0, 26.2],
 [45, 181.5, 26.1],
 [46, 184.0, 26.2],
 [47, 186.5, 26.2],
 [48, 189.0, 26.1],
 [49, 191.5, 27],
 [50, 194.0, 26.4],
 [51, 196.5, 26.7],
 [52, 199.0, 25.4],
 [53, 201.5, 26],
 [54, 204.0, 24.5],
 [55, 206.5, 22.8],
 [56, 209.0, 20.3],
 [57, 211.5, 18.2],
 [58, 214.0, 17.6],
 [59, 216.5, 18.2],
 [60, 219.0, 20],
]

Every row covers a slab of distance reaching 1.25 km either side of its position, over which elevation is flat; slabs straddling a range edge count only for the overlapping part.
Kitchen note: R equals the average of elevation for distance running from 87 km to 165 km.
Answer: 23.4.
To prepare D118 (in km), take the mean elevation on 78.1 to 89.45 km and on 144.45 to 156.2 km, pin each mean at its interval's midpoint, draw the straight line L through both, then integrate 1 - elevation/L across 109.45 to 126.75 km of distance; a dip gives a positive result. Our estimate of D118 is 7.2 km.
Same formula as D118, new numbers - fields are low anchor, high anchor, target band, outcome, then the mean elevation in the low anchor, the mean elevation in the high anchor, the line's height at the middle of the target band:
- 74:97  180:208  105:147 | 5.2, 23.8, 25.7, 24.5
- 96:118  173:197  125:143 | -3.1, 19.4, 26.5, 21.8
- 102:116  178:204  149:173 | -4.3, 18.1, 26.1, 23.2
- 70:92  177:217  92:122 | 5.4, 23.4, 24.2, 23.6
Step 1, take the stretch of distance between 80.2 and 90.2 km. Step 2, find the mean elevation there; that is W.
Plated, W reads 23.9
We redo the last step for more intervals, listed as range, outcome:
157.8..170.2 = 27.1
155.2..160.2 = 26.9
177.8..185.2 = 26.2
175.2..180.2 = 26.6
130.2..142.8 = 27.8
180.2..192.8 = 26.3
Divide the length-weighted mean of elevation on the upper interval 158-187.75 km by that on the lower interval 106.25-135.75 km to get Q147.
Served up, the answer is 1.4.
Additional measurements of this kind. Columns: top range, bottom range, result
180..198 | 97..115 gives 1.32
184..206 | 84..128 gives 1.30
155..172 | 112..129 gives 1.71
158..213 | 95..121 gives 1.35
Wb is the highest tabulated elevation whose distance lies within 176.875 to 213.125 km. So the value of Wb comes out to 27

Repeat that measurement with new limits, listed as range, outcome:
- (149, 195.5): 28.9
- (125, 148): 30.9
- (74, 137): 28.2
